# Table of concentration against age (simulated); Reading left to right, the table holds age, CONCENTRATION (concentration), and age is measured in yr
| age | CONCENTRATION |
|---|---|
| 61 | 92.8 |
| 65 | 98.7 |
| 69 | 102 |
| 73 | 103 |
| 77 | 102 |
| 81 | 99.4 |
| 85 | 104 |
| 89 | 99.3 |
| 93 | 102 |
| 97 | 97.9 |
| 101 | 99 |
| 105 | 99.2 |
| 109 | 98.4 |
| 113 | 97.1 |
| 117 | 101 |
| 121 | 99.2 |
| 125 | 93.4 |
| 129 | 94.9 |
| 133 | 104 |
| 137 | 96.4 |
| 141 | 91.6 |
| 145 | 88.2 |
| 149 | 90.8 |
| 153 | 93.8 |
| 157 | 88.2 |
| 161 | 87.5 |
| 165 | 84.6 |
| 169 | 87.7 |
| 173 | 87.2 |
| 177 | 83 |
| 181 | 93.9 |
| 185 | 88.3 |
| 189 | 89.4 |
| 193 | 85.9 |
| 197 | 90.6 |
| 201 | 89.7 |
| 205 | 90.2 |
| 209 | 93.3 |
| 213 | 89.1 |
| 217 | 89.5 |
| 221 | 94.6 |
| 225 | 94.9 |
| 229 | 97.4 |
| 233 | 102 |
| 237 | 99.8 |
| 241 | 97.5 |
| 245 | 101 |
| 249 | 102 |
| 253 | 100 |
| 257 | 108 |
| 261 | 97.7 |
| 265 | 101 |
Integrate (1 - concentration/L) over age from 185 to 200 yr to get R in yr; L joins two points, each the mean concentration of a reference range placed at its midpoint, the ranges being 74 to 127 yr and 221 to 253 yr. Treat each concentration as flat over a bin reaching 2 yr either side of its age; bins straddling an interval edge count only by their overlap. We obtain 1.6 yr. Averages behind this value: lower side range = 99.4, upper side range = 99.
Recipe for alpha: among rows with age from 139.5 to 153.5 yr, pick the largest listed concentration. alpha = 93.8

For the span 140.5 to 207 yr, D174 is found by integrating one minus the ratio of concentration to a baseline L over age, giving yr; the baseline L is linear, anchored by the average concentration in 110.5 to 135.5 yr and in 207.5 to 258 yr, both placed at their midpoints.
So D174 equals 6.17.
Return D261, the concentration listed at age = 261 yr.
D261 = 97.7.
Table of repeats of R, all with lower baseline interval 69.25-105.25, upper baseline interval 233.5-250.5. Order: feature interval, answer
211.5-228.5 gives 1.30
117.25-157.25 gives 2.38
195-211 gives 1.50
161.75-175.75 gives 1.96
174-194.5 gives 2.51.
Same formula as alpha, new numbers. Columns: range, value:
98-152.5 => 104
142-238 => 102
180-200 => 93.9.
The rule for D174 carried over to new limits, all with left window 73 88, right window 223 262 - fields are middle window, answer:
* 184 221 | 3.9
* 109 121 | 0.3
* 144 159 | 1.6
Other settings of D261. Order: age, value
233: 102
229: 97.4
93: 102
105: 99.2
